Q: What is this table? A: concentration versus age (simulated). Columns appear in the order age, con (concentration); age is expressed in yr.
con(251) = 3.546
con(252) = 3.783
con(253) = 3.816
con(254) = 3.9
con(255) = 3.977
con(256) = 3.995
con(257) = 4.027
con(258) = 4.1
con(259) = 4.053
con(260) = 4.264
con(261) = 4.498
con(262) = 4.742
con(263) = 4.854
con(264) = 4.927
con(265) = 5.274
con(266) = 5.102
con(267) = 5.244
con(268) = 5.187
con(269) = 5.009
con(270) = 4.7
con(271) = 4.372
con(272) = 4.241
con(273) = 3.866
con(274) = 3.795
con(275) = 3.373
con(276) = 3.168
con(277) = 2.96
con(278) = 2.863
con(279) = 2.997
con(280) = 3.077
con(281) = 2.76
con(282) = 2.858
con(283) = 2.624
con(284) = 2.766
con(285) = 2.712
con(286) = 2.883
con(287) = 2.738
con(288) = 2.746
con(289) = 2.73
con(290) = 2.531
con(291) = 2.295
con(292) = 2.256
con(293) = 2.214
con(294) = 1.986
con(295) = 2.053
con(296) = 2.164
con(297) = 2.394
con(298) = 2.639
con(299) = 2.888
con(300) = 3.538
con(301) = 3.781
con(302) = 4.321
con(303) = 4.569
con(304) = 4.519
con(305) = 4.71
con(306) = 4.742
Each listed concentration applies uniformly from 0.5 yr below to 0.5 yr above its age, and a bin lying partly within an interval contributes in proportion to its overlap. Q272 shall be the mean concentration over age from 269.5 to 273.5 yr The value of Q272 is 4.29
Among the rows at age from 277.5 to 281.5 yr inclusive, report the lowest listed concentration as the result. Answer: 2.76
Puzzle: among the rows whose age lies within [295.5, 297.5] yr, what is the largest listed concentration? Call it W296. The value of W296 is 2.394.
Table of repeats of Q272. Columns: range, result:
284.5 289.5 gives 2.76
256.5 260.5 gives 4.11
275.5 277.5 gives 3.06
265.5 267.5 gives 5.17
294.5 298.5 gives 2.31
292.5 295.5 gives 2.08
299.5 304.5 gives 4.15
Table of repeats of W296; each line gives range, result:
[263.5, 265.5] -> 5.274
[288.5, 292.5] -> 2.73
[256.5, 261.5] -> 4.498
